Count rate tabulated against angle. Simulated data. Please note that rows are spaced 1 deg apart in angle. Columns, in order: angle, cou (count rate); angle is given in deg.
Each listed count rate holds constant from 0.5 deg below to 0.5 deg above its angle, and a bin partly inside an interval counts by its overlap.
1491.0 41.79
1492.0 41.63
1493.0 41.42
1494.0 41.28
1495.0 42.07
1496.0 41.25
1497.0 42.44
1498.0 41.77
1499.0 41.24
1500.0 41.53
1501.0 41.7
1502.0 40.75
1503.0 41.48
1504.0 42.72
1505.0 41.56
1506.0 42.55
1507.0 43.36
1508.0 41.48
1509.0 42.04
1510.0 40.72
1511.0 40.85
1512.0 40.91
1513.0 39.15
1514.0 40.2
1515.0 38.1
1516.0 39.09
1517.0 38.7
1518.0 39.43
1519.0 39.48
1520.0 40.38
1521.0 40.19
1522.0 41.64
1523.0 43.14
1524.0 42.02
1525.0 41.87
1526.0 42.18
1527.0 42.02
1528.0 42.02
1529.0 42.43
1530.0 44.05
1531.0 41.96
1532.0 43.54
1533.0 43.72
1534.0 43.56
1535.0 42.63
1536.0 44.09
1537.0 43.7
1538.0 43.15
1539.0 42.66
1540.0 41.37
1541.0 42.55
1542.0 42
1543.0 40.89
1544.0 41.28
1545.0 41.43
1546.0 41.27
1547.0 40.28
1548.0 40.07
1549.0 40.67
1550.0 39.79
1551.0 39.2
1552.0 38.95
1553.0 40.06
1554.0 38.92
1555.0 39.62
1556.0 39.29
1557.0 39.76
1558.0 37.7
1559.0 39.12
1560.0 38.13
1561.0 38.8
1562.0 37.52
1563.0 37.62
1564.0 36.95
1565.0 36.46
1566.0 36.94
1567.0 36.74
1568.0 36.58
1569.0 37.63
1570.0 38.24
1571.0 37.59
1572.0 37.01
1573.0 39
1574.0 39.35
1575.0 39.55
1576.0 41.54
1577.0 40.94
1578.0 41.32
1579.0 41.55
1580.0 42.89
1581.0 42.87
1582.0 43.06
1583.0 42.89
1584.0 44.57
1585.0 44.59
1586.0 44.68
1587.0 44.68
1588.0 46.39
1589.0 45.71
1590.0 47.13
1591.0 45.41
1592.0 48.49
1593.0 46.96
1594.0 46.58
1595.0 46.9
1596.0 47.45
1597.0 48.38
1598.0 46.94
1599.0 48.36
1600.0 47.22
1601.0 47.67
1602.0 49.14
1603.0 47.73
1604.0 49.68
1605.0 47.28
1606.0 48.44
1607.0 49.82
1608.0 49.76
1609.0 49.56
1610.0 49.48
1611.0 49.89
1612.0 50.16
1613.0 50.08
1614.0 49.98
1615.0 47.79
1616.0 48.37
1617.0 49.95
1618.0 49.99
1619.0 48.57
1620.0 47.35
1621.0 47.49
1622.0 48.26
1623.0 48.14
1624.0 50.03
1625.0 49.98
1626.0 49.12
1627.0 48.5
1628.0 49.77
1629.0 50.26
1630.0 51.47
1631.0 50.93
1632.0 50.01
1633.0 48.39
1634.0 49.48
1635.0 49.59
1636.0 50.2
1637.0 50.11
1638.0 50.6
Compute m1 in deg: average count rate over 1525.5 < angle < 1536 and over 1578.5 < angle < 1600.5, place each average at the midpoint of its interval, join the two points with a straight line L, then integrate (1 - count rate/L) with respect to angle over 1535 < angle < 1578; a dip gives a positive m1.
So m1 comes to 4.3 deg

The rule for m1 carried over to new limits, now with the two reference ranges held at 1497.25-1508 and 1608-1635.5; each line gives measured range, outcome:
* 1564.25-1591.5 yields 3.1 deg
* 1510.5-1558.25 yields 3.0 deg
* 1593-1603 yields 0.1 deg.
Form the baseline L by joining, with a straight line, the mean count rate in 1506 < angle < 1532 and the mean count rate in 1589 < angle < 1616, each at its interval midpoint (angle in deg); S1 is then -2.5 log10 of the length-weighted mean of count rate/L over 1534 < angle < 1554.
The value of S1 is 0.05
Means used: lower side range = 41.2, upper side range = 48.3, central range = 41.4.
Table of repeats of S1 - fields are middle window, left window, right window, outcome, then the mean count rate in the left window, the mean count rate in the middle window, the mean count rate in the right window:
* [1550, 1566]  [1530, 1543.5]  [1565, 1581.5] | 0.061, 42.8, 38.5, 39.3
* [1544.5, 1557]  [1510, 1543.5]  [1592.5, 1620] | 0.097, 41.6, 40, 48.6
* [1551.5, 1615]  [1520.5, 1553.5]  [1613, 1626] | 0.060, 41.8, 43.4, 48.9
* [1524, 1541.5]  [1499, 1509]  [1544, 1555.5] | -0.053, 41.9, 42.8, 40.1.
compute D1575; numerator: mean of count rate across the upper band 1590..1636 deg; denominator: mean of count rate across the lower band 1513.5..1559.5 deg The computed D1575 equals 1.19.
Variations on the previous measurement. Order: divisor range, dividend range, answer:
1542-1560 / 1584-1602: 1.17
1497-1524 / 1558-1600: 1.03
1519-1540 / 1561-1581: 0.91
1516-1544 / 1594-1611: 1.15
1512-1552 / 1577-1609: 1.12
